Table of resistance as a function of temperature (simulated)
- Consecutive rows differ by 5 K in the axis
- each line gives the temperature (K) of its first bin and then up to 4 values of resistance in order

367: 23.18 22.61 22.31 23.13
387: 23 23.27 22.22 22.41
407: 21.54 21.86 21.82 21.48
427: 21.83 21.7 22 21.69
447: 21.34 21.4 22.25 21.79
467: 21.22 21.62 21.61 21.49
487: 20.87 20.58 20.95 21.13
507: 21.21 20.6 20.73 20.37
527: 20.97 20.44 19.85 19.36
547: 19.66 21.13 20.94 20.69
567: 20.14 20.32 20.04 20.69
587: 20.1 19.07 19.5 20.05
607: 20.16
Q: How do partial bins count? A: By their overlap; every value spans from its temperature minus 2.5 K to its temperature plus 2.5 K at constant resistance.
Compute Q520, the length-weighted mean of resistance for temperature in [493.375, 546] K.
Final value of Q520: 20.5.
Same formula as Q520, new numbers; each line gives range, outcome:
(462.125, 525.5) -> 21.1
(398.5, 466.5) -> 21.8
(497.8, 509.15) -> 21.1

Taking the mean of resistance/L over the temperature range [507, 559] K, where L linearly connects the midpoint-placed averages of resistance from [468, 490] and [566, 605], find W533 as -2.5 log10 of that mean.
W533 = 0.01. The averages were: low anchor 21.4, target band 20.4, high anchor 20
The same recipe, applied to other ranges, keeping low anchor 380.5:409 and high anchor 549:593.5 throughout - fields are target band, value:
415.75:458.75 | 0.02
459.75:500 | 0.01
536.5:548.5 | 0.06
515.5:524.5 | 0.03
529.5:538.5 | 0.03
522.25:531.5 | 0.01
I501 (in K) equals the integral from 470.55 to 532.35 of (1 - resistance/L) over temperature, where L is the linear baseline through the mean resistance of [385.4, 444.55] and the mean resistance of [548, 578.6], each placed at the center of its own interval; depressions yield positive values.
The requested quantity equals 0.5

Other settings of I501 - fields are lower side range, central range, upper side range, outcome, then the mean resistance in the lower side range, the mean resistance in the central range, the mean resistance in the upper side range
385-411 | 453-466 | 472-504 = -0.2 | 22.4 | 21.9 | 21.1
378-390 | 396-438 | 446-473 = 1.0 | 23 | 21.9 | 21.6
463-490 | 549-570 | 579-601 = -0.4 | 21.4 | 20.7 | 19.9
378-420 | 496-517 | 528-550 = -0.5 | 22.4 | 20.9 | 19.9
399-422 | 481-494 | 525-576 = 0.1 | 21.9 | 20.9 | 20.3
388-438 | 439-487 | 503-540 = -0.4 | 22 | 21.6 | 20.6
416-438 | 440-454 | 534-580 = 0.0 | 21.7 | 21.5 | 20.2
